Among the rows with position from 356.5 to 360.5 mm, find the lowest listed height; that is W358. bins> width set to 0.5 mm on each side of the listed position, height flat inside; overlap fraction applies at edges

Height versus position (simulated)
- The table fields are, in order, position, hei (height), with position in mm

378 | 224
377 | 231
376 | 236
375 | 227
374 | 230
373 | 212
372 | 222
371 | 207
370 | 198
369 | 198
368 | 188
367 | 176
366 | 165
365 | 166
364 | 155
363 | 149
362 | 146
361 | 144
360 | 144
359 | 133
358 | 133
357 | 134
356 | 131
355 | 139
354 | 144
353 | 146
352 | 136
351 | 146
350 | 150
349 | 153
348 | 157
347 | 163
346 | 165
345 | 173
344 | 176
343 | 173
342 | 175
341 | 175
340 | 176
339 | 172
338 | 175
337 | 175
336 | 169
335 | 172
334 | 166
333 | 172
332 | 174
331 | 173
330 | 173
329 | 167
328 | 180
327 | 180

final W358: 133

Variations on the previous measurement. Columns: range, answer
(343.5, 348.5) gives 157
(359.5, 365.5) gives 144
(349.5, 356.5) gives 131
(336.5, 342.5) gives 172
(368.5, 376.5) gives 198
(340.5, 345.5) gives 173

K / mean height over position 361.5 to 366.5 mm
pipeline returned 156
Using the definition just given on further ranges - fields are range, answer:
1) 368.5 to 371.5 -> 201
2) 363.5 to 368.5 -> 170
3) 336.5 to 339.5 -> 174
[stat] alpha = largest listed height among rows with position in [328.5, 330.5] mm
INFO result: 173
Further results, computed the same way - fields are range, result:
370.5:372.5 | 222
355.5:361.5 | 144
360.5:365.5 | 166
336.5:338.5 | 175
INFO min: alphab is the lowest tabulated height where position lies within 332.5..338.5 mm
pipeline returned 166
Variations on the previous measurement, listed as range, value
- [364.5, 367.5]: 165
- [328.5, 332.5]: 167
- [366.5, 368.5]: 176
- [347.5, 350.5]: 150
